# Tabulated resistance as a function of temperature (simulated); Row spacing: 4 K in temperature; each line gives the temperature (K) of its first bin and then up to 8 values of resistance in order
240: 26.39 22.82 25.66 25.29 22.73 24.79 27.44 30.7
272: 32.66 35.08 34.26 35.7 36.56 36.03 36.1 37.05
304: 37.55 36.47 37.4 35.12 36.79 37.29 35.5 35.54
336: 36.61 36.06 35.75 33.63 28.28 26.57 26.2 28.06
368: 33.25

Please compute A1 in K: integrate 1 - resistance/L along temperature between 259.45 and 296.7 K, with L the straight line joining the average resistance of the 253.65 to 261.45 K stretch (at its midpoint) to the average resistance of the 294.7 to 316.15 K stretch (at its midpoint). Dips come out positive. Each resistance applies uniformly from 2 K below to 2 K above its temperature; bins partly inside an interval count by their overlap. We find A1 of -4.8 K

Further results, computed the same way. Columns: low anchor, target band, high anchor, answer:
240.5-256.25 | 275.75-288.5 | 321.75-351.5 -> -3.0 K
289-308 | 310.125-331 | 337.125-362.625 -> -1.3 K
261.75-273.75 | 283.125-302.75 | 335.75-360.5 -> -3.7 K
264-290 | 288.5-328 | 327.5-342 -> -1.9 K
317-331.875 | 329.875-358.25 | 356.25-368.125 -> -0.9 K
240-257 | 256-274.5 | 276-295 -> 0.8 K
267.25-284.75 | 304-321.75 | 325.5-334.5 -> -0.8 K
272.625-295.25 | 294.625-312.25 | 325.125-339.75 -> -0.6 K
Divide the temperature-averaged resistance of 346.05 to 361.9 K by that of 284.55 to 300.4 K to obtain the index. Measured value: 0.8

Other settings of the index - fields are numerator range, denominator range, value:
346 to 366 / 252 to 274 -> 1.04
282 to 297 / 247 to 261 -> 1.47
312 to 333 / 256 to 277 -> 1.24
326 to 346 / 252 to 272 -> 1.33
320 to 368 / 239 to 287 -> 1.14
